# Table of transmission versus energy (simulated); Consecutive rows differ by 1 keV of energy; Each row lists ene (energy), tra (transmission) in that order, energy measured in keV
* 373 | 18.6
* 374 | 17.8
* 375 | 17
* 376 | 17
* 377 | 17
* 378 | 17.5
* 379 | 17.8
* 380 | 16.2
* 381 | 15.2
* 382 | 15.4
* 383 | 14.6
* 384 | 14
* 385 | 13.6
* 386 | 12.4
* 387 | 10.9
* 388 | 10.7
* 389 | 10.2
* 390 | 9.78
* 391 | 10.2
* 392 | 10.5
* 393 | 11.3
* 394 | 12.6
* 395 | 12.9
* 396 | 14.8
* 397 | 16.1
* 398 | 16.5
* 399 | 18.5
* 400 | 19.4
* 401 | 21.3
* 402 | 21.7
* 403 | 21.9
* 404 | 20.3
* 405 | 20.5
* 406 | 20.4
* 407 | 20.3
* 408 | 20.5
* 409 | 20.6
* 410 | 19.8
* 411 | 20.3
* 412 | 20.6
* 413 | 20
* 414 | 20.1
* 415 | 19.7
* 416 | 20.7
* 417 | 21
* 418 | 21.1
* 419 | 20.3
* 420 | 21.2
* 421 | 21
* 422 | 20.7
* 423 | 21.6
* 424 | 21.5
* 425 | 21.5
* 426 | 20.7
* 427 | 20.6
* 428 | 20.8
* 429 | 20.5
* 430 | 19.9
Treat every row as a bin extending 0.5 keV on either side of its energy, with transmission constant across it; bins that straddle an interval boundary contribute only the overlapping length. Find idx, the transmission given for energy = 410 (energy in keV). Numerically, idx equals 19.8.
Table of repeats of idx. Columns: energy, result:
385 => 13.6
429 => 20.5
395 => 12.9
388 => 10.7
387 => 10.9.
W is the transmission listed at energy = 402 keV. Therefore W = 21.7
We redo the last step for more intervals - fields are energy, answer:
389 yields 10.2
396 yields 14.8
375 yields 17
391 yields 10.2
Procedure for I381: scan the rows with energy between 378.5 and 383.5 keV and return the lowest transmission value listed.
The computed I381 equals 14.6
